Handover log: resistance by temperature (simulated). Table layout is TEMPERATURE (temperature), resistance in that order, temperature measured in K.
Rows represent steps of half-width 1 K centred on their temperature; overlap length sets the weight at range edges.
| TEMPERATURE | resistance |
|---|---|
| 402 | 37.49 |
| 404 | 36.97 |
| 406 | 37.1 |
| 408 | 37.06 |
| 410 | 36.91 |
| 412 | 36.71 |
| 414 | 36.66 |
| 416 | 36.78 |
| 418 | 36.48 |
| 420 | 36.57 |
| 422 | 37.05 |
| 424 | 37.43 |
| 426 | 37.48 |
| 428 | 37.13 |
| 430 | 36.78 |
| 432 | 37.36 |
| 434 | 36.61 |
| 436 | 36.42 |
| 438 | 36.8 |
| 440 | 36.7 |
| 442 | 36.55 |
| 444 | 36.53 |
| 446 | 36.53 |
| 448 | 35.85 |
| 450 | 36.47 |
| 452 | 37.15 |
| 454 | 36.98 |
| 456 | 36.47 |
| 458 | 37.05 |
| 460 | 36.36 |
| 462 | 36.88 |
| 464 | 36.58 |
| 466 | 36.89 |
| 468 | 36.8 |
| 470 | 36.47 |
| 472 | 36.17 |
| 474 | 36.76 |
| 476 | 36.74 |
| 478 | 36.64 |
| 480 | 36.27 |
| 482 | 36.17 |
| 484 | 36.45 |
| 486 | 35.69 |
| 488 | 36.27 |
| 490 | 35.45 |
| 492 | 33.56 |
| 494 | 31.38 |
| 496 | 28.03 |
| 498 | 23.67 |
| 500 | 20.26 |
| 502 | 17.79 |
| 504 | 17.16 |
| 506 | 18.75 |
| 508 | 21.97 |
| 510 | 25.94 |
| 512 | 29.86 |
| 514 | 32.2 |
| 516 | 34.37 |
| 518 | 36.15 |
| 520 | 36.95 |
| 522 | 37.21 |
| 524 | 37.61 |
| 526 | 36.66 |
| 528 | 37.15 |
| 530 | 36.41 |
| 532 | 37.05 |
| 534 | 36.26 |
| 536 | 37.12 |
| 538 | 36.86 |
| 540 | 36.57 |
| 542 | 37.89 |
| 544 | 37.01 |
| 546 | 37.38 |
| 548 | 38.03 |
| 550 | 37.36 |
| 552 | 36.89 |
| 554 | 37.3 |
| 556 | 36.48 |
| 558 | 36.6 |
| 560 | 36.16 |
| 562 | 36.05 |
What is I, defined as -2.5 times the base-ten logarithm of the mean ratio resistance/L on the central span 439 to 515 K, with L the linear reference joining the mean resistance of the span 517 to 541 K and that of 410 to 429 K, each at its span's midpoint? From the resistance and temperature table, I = 0.12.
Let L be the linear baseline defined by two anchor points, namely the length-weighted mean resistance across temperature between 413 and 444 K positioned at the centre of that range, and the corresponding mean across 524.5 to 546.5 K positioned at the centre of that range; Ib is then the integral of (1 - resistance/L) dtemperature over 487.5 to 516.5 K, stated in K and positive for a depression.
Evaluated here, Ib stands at 7.9 K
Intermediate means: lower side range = 36.8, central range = 26.8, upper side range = 36.9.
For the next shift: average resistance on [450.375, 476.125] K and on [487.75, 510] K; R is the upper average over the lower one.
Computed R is 0.69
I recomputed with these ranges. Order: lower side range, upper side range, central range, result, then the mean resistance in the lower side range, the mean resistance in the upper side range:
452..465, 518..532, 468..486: 0.011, 36.8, 36.9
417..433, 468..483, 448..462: 0.000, 37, 36.5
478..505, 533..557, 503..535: 0.063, 30.1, 37.1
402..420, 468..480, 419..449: -0.001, 36.9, 36.6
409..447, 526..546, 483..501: 0.182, 36.8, 36.9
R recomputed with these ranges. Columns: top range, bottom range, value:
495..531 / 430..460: 0.80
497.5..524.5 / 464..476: 0.76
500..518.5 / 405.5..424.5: 0.69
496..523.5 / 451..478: 0.74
